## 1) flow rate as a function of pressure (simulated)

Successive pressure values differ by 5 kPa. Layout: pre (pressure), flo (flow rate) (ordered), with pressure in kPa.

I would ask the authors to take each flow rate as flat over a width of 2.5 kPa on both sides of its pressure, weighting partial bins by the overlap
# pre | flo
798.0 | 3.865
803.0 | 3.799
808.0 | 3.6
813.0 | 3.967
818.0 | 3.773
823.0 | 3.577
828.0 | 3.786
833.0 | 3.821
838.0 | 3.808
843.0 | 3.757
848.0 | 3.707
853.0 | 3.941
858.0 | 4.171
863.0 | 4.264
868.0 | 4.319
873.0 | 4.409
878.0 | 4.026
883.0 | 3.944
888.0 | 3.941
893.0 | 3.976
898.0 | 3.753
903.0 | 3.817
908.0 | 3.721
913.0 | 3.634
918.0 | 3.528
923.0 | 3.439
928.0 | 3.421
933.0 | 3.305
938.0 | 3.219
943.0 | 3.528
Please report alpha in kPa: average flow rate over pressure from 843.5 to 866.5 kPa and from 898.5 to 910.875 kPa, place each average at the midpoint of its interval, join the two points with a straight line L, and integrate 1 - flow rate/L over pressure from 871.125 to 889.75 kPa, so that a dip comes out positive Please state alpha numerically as -0.9 kPa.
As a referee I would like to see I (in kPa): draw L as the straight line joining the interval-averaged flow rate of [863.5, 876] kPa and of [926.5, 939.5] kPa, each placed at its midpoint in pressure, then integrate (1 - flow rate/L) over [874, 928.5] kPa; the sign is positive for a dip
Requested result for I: 0.7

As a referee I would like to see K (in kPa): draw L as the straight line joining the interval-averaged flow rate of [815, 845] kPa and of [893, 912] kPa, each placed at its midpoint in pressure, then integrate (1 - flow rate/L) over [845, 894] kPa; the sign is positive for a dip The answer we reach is -3.89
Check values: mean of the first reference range 3.76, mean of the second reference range 3.78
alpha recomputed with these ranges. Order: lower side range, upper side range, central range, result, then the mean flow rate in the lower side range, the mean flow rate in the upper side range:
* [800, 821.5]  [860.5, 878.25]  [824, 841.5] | 0.8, 3.78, 4.28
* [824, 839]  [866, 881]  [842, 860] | 0.4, 3.78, 4.24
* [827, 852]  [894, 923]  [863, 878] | -2.2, 3.79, 3.68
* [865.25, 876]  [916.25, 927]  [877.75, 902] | 0.6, 4.35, 3.47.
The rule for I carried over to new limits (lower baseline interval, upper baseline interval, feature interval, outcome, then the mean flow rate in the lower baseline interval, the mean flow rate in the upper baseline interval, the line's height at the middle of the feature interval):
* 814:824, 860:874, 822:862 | 1.7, 3.73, 4.32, 4.01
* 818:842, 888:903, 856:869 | -1.5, 3.75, 3.87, 3.81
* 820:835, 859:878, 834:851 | 0.7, 3.73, 4.28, 3.93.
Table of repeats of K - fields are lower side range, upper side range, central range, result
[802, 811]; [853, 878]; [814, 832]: 0.5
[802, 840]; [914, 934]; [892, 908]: -1.3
